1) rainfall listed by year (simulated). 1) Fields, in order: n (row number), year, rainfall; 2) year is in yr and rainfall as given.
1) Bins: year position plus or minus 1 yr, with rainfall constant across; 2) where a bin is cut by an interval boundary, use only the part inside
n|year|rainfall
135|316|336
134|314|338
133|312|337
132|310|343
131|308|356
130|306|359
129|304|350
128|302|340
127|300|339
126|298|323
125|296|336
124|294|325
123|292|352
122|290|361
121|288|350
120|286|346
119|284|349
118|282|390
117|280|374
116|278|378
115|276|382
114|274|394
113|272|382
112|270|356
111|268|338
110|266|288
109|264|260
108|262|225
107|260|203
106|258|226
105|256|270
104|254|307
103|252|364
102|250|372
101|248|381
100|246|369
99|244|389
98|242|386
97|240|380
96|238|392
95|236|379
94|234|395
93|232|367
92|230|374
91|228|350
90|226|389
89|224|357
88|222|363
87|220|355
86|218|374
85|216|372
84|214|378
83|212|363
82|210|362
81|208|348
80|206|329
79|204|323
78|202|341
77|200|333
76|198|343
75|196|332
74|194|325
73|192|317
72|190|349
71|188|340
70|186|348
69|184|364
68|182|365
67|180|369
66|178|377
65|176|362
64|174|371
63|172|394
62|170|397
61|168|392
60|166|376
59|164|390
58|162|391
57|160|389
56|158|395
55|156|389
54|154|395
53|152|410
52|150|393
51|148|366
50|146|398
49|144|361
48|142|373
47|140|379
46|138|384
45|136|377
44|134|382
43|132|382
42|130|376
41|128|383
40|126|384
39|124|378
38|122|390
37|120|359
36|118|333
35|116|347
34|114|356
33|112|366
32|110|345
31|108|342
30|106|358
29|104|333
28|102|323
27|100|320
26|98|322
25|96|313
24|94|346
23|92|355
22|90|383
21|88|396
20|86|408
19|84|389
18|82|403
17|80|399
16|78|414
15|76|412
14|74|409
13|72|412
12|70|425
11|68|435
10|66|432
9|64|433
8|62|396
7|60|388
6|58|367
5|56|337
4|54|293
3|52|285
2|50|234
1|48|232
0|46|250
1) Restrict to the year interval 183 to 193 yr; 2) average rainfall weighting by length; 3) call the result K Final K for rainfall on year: 344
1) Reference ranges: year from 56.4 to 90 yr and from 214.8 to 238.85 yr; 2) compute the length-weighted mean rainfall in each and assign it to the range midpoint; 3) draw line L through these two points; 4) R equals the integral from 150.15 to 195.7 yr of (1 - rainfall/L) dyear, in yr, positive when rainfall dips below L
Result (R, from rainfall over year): 1.3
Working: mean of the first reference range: 405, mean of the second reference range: 372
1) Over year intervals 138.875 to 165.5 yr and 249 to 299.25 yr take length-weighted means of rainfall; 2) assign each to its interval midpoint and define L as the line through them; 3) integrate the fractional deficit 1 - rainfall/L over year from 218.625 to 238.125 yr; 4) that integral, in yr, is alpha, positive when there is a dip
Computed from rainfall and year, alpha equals -1.11 yr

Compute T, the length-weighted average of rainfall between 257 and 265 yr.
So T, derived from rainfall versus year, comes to 228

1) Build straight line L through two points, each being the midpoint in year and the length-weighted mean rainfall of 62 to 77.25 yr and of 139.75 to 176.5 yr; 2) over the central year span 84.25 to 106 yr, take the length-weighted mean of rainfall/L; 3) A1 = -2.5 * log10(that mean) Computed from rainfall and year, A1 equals 0.17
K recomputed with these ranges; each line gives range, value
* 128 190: 379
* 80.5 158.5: 369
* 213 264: 347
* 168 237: 359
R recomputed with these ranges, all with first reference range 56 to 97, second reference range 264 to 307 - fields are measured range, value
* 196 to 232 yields 1.0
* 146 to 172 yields -0.9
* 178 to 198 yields 1.3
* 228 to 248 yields -1.1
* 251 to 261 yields 2.3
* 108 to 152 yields 1.3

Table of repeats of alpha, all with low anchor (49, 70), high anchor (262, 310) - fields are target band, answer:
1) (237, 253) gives -1.4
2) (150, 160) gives -1.1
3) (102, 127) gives 0.2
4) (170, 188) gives -0.7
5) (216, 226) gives -0.4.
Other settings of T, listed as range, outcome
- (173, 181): 370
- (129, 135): 380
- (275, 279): 380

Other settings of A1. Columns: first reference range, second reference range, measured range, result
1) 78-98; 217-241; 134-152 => -0.02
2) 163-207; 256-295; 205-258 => -0.06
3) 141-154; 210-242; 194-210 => 0.12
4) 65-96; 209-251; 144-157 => -0.01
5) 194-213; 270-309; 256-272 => 0.26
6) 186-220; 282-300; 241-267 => 0.11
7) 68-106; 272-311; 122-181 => -0.04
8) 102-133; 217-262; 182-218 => 0.02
